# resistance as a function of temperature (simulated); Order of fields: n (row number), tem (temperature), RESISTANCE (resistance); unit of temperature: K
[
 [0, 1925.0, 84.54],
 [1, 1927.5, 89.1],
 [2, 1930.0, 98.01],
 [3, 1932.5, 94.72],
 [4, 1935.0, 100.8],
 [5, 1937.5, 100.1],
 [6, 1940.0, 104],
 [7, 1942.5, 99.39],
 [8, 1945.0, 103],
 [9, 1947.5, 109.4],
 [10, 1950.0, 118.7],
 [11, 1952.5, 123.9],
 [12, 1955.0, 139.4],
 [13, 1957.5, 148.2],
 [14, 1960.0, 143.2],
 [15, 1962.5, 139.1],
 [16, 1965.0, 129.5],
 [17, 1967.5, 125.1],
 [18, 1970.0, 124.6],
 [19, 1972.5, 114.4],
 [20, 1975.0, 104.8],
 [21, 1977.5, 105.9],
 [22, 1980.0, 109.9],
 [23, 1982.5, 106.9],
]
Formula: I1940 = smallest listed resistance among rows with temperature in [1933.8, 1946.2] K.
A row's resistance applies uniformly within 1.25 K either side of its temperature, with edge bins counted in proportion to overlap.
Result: 99.39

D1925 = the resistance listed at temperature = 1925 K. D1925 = 84.54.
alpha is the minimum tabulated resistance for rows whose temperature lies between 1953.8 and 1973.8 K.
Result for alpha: 114.4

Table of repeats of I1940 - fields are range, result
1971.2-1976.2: 104.8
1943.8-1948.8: 103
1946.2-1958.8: 109.4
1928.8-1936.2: 94.72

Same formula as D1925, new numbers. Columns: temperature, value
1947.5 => 109.4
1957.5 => 148.2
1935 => 100.8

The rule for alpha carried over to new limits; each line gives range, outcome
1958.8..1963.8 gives 139.1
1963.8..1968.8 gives 125.1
